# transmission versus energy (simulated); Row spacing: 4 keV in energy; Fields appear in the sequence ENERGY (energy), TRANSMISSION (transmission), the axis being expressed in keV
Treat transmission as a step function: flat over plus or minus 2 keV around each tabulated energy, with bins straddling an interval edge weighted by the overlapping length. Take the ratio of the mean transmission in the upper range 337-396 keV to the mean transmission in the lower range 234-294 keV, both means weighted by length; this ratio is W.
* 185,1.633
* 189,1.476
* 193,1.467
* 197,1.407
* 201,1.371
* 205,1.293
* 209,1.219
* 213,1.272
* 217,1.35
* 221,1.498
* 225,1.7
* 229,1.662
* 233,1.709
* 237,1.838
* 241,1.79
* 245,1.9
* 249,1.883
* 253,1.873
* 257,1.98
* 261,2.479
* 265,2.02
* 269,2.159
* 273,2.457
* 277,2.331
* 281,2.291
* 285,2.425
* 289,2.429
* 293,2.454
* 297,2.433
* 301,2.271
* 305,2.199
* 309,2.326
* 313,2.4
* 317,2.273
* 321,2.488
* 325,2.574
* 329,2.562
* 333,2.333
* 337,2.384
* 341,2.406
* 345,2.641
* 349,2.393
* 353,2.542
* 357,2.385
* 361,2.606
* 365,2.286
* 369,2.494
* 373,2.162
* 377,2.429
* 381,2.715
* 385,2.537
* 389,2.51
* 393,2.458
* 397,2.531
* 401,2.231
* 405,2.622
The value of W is 1.2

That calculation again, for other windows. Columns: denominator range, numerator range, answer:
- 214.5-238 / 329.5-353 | 1.52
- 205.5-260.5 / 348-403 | 1.46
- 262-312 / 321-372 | 1.06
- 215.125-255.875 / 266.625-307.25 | 1.36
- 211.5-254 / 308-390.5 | 1.46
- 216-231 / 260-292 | 1.48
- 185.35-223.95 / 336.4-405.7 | 1.77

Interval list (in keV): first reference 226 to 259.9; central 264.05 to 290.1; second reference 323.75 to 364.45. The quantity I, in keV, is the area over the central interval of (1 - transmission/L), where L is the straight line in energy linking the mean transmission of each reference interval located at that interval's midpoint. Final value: -3.19 keV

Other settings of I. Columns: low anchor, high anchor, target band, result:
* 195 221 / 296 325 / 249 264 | -2.1 keV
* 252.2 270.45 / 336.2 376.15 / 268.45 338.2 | -3.9 keV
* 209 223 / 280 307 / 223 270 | -4.4 keV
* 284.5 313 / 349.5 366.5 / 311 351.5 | -0.6 keV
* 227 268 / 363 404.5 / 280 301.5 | -3.2 keV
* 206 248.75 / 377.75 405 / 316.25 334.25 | -2.7 keV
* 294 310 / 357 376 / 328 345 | -0.6 keV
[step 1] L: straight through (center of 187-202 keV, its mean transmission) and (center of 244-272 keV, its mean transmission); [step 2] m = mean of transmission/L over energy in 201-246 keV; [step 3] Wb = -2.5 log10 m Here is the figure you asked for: 0.12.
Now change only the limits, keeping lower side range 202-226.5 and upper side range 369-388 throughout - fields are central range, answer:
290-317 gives -0.190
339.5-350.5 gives -0.111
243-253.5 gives -0.174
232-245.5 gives -0.171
